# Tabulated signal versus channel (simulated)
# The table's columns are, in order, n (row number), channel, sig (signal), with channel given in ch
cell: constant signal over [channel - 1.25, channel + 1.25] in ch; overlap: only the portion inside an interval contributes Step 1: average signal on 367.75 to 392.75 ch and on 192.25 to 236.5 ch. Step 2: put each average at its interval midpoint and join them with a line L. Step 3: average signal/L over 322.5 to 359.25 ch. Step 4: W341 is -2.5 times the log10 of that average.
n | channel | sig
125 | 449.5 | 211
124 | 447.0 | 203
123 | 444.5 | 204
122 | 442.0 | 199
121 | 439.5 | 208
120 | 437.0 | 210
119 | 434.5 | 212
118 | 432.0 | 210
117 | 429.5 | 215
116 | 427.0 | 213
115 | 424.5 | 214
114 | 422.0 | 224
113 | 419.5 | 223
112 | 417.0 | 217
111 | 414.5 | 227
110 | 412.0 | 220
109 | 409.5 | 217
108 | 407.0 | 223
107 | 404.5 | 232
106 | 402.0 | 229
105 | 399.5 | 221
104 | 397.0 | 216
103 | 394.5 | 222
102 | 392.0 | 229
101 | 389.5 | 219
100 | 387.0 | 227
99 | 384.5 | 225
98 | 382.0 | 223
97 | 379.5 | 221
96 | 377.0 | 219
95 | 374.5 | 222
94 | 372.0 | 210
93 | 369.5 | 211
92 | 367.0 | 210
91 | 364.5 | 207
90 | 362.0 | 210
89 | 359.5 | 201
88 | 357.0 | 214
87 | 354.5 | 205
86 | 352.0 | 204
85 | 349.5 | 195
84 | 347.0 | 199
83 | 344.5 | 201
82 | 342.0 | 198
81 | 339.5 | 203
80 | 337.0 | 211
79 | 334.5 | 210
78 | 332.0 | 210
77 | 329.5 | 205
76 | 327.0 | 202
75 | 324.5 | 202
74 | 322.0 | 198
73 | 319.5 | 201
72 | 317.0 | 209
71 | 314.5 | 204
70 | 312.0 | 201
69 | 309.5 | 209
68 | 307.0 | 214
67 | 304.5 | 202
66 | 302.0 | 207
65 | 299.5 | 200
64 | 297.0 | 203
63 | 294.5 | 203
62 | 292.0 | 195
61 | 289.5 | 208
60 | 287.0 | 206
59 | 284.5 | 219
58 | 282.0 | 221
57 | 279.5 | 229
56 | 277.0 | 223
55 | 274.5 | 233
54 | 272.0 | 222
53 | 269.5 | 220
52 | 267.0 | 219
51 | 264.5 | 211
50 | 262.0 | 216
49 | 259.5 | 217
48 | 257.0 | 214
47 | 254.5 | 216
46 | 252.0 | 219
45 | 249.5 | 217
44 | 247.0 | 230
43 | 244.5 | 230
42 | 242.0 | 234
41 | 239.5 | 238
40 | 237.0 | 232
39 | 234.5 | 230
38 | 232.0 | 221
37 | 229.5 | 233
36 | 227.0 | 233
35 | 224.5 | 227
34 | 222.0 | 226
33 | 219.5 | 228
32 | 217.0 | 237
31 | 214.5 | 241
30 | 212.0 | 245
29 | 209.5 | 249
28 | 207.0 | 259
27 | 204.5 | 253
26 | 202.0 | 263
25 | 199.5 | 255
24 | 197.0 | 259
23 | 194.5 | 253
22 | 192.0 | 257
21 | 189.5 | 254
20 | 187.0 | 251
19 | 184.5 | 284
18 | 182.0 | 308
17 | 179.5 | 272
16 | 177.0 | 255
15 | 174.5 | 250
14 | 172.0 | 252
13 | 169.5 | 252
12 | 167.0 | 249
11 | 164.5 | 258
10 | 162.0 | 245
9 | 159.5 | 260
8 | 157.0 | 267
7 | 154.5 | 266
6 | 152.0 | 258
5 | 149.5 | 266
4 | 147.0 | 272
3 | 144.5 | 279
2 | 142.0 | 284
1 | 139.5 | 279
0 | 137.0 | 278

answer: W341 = 0.11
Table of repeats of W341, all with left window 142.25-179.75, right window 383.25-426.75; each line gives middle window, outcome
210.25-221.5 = 0.06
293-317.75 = 0.16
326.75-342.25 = 0.13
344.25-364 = 0.13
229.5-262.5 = 0.10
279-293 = 0.14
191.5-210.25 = -0.01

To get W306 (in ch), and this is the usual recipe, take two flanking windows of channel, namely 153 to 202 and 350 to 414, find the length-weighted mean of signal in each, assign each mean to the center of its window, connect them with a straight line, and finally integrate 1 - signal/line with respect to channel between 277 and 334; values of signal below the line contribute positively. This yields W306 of 6.4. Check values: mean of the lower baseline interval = 260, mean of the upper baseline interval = 217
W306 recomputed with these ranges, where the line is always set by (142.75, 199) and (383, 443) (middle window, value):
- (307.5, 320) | 1.6 ch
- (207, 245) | 2.7 ch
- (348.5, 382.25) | 2.5 ch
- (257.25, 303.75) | 5.5 ch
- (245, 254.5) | 1.0 ch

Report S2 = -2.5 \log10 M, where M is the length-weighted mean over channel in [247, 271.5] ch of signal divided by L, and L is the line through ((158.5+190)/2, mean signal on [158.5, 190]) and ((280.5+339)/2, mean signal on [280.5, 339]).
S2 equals 0.04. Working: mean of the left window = 261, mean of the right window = 206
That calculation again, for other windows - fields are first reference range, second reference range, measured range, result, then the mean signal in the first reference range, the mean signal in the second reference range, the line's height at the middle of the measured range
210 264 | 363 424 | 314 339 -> 0.09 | 228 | 220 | 224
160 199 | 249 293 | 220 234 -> 0.04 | 260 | 217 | 238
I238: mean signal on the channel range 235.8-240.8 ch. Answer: 235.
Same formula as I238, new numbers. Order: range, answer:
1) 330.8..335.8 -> 210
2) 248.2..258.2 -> 217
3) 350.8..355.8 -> 205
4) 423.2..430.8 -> 214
